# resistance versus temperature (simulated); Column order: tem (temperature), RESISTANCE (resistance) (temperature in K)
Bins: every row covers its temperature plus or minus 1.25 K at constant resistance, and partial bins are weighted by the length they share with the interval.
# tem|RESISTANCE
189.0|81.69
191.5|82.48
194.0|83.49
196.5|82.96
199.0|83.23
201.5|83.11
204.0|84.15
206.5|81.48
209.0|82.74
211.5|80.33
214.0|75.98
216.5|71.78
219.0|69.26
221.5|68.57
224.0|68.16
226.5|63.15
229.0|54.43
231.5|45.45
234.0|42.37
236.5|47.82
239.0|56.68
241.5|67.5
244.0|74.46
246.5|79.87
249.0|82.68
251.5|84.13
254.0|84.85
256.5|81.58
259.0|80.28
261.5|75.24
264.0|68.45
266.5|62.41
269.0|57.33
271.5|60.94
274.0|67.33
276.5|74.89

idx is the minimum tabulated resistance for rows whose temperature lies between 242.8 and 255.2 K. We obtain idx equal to 74.46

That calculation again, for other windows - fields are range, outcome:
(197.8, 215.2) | 75.98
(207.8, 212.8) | 80.33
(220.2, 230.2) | 54.43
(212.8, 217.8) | 71.78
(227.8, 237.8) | 42.37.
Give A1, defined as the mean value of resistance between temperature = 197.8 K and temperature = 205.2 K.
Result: 83.5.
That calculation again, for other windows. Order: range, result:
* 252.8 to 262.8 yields 80.4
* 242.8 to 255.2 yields 81.2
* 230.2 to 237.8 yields 45.3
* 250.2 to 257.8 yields 83.5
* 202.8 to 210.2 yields 82.8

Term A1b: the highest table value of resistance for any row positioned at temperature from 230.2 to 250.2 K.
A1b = 82.68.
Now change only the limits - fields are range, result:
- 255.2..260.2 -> 81.58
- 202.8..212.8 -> 84.15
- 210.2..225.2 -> 80.33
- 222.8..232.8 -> 68.16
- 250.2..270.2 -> 84.85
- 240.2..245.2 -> 74.46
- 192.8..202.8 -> 83.49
